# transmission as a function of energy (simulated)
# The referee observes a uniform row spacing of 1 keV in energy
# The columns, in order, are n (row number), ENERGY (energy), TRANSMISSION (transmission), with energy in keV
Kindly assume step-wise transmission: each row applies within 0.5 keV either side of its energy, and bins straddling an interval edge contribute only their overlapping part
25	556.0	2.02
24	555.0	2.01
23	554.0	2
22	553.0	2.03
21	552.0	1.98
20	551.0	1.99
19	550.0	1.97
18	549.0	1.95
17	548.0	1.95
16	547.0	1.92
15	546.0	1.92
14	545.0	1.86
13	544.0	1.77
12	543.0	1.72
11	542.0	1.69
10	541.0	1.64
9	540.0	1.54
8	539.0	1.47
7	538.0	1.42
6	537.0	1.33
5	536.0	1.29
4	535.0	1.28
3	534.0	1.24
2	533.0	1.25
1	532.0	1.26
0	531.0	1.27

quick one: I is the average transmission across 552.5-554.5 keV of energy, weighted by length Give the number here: 2.01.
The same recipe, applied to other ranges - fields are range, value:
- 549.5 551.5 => 1.98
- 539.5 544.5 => 1.67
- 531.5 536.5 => 1.26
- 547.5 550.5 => 1.96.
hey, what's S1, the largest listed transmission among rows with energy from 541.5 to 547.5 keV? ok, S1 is 1.92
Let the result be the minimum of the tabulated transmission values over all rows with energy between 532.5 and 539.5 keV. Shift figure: 1.24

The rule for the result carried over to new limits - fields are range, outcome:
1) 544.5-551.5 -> 1.86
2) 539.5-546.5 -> 1.54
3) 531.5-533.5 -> 1.25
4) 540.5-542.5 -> 1.64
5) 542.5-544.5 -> 1.72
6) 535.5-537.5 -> 1.29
